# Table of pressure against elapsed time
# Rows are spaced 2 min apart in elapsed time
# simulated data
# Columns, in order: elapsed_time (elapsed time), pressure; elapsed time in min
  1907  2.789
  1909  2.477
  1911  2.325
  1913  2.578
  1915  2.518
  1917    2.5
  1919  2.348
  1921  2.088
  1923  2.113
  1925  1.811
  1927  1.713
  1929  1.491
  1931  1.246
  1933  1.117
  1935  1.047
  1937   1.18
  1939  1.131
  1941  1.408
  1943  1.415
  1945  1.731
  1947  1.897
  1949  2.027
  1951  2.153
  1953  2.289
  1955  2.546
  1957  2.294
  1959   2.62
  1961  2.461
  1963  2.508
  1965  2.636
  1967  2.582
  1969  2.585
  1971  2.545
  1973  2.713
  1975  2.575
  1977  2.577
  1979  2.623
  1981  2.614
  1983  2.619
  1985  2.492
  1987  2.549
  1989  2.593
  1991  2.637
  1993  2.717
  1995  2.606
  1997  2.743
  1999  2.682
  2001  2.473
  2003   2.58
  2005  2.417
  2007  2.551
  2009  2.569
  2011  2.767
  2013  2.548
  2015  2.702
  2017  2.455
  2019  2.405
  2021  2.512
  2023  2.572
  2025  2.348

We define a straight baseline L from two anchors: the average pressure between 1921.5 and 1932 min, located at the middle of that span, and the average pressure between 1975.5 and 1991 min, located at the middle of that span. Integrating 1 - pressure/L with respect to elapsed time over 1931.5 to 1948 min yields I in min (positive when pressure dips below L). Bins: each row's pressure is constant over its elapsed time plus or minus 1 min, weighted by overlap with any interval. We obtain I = 4.7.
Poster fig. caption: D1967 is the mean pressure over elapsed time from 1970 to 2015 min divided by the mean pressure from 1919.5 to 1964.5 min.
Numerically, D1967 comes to 1.41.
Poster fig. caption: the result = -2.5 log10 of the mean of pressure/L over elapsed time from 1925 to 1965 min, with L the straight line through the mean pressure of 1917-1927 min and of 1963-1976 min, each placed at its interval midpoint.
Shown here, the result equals 0.28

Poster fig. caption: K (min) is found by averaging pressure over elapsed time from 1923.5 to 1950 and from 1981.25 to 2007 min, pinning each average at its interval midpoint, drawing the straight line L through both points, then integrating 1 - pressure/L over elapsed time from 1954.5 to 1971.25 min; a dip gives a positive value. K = -4.55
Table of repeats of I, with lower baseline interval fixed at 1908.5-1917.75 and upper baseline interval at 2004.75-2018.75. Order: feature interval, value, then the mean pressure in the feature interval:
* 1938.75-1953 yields 4.3 min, 1.75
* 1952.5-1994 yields -0.5 min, 2.56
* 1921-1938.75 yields 7.2 min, 1.49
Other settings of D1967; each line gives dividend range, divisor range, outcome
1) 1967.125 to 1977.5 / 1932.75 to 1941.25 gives 2.24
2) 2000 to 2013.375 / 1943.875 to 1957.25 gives 1.21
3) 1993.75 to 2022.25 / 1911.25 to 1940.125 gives 1.44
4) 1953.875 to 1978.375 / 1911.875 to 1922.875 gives 1.07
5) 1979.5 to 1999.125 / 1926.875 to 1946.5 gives 1.95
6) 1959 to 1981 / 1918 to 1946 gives 1.66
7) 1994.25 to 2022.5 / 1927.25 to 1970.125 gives 1.34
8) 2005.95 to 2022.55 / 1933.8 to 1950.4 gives 1.72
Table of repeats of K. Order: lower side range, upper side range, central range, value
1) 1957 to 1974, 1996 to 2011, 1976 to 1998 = -0.3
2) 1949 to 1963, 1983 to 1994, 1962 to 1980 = -0.8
